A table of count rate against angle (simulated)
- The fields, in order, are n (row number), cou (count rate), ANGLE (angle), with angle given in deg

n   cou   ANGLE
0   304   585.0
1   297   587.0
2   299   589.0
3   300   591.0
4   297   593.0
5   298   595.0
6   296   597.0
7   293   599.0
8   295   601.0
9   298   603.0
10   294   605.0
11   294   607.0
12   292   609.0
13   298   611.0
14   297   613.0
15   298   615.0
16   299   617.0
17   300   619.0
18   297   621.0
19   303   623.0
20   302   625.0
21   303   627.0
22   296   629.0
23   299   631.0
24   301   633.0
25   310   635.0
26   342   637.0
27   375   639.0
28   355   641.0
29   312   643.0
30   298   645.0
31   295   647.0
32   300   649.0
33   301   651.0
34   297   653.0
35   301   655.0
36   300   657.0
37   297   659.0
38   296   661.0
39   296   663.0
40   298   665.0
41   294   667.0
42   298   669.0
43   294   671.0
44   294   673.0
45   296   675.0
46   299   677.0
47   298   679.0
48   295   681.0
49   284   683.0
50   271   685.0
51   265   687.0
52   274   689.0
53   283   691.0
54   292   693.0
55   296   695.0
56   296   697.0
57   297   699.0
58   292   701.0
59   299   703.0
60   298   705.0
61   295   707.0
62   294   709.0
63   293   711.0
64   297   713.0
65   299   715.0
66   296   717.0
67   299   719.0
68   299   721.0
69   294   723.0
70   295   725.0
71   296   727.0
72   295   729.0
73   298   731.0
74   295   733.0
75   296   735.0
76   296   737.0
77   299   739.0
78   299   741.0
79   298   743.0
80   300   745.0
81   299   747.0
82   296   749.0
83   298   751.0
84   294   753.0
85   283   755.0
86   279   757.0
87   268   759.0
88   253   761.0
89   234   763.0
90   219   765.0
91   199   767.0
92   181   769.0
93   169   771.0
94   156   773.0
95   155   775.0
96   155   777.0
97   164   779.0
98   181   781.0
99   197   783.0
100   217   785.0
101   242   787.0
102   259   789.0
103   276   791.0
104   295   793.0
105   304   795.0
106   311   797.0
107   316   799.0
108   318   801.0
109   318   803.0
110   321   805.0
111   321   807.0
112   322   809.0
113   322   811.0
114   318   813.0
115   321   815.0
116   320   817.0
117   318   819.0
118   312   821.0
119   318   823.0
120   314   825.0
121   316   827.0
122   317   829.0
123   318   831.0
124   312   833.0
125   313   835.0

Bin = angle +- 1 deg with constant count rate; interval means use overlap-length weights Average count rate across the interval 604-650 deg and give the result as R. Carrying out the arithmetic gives 307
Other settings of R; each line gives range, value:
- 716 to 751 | 297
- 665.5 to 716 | 292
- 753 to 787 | 210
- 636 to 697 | 300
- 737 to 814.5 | 262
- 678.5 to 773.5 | 280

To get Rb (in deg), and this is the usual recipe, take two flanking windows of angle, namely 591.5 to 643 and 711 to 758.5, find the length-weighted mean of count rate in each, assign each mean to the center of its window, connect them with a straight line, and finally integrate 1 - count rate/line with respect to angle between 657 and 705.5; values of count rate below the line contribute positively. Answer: 1.3 deg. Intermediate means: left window 305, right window 295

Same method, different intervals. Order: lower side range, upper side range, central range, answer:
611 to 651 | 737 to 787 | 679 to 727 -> -3.86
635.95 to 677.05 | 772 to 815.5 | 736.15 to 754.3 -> -1.26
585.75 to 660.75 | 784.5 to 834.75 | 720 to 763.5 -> 2.16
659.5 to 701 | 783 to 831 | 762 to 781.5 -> 7.68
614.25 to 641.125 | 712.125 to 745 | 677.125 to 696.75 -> 1.15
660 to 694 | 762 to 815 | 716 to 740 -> -2.19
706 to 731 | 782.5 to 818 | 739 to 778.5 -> 6.88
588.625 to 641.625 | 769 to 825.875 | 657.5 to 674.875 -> -0.11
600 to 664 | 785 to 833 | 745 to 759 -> 0.71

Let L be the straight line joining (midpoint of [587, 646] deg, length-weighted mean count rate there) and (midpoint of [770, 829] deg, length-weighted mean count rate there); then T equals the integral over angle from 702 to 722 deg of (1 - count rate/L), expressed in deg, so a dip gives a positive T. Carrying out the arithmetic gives -0.7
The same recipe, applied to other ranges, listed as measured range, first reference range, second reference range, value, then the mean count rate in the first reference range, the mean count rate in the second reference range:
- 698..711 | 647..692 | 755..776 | -1.6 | 292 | 215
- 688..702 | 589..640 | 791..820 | 0.8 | 303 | 315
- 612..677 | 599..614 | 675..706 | -2.6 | 295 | 289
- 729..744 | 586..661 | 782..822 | 0.1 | 303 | 296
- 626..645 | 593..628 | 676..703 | -1.7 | 297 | 288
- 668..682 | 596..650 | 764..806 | -0.7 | 305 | 236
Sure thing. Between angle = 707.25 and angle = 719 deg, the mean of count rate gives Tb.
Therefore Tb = 296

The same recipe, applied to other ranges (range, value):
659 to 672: 296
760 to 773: 205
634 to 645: 335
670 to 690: 287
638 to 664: 309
